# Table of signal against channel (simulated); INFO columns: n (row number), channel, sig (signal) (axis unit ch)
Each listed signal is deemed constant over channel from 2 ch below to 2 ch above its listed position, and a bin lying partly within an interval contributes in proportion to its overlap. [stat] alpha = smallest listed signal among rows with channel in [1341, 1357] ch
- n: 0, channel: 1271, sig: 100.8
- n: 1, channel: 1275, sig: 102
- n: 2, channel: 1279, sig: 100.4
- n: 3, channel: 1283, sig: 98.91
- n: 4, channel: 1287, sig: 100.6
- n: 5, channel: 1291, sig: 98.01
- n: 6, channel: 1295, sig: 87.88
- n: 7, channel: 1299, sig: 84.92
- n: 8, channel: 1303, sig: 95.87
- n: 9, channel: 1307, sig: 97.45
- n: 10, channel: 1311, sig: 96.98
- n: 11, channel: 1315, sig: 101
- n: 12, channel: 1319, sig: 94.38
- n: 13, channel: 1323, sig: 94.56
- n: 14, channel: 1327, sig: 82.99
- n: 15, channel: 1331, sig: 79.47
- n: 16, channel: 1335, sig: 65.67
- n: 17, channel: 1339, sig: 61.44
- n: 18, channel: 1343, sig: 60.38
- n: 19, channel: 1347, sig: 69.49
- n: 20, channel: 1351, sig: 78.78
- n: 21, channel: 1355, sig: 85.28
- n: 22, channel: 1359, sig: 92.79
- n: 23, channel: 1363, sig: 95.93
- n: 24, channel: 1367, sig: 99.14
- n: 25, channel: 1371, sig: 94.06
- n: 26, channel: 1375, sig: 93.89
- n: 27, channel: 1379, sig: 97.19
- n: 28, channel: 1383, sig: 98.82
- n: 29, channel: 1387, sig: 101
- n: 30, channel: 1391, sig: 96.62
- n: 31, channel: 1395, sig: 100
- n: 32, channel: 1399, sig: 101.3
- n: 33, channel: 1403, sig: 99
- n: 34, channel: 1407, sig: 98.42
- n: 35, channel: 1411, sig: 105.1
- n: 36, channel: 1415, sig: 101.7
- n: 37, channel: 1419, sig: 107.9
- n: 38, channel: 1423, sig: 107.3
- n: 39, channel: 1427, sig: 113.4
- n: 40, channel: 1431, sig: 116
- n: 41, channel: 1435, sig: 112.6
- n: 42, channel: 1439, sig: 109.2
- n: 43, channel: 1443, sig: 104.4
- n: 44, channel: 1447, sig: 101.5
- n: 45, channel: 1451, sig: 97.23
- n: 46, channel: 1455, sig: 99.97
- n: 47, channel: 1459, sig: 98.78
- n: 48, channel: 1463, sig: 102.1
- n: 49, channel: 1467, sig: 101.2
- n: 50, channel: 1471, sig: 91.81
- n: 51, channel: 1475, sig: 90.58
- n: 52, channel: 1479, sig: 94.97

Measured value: 60.38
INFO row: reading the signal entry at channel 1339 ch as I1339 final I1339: 61.44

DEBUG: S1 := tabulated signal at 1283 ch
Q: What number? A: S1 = 98.91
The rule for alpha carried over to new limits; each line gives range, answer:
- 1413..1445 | 101.7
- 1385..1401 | 96.62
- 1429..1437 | 112.6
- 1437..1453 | 97.23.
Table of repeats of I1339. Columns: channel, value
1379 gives 97.19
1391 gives 96.62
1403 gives 99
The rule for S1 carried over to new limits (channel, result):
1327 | 82.99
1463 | 102.1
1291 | 98.01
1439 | 109.2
